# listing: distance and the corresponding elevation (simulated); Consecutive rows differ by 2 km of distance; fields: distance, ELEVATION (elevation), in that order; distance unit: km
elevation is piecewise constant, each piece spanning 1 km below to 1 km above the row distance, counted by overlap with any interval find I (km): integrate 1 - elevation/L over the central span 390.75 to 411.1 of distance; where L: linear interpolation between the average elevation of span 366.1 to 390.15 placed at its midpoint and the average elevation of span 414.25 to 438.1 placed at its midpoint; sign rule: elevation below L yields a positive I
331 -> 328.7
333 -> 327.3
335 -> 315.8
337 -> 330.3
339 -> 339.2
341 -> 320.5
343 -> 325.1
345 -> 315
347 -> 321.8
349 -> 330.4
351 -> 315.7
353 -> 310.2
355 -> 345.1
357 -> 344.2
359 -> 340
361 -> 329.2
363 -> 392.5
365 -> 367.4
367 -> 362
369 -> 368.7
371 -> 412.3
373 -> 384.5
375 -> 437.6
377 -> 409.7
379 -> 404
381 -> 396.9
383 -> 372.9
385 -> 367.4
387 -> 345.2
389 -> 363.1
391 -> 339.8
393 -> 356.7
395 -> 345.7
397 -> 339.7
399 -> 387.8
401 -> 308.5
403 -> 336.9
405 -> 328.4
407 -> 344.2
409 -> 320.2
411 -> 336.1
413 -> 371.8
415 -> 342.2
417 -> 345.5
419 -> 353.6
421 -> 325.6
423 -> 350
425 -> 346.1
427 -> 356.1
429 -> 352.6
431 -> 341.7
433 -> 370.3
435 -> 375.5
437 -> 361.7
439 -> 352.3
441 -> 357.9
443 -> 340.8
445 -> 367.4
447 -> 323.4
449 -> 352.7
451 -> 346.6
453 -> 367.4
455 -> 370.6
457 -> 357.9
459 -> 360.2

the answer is 1.6 km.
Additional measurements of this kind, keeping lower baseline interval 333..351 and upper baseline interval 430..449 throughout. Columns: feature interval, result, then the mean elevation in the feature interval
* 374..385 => -2.1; 401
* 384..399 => -0.6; 354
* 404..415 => 0.2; 340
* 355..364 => -0.6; 351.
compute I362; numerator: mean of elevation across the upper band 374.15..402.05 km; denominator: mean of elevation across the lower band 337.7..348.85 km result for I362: 1.1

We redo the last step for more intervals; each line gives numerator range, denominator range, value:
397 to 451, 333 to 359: 1.06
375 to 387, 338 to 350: 1.20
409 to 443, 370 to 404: 0.95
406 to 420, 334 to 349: 1.06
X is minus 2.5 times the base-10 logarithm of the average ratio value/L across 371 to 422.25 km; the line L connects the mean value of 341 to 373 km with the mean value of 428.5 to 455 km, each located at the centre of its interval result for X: -0.03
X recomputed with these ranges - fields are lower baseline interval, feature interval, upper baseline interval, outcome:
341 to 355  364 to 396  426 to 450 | -0.135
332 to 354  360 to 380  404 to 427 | -0.171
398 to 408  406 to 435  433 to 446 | 0.008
